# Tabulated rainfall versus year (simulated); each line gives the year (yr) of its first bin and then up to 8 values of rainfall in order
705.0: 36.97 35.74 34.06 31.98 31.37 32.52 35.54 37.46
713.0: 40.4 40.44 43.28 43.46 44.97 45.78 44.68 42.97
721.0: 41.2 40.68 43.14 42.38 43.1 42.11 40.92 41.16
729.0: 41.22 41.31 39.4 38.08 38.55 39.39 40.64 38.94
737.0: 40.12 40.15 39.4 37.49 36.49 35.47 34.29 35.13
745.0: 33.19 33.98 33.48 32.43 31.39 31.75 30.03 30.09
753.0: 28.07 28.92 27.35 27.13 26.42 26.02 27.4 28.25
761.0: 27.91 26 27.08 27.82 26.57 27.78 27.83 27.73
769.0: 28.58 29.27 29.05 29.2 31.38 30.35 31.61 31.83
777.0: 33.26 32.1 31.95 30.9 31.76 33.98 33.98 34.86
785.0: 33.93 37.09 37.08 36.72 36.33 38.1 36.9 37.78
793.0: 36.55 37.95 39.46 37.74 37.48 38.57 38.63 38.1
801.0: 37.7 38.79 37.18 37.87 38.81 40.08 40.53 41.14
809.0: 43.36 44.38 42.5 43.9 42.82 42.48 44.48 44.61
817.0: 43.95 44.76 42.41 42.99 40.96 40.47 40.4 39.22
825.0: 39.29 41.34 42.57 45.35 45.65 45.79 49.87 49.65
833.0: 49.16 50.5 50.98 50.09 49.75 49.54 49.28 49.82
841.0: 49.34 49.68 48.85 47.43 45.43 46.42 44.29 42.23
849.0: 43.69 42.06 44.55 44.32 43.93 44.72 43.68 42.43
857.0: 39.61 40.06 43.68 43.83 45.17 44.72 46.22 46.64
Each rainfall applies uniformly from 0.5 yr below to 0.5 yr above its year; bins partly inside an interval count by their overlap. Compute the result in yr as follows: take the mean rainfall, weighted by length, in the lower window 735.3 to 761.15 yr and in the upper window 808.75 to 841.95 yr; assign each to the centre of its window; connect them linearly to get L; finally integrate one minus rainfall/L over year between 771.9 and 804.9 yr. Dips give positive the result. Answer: 3.1 yr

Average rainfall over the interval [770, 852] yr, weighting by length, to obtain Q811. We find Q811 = 40.7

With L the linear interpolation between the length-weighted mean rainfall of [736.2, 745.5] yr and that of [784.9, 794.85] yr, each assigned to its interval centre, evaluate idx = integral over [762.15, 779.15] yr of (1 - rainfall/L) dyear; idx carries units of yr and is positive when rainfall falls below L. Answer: 3.5 yr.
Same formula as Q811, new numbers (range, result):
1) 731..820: 35.1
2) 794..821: 40.9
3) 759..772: 27.9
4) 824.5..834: 45.7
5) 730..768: 32.5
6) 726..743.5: 39.1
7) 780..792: 35.4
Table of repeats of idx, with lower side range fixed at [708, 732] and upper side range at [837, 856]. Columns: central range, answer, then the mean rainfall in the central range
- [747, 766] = 6.2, 28.5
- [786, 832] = 3.8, 40.8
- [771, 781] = 2.7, 31.3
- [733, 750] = 2.1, 36.3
